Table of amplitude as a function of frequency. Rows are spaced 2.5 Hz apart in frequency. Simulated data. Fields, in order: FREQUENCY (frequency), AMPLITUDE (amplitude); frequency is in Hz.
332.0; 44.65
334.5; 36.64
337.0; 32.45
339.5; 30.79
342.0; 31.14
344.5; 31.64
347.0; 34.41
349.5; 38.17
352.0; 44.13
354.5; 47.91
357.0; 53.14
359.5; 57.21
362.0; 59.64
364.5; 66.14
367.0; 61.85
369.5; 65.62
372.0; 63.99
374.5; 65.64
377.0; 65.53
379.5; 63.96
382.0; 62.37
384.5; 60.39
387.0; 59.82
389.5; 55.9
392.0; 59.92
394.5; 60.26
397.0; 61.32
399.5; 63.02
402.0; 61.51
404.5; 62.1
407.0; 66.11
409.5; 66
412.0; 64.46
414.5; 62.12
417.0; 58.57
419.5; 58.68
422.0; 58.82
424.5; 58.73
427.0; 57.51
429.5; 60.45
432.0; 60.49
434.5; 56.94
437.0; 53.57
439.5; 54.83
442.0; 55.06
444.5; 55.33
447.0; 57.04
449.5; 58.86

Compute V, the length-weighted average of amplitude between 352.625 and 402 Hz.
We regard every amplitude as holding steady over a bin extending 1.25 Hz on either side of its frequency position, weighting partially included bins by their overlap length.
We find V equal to 60.5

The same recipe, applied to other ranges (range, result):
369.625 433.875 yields 61.5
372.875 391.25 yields 61.9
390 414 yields 62.5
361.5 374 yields 63.8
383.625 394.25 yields 59.1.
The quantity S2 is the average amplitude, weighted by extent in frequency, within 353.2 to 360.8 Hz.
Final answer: 52.7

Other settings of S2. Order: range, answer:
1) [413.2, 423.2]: 59.6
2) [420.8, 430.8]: 58.9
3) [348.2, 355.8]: 43.4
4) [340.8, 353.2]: 35.9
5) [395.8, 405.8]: 62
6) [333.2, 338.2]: 34.7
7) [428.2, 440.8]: 57.2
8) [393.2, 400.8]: 61.5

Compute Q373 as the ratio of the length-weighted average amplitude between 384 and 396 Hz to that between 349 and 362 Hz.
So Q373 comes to 1.2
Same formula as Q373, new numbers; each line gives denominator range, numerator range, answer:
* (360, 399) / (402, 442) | 0.96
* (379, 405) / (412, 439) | 0.97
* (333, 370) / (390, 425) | 1.35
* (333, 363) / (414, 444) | 1.40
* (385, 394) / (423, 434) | 1.00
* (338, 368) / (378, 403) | 1.32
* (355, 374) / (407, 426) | 1.01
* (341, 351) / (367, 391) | 1.83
